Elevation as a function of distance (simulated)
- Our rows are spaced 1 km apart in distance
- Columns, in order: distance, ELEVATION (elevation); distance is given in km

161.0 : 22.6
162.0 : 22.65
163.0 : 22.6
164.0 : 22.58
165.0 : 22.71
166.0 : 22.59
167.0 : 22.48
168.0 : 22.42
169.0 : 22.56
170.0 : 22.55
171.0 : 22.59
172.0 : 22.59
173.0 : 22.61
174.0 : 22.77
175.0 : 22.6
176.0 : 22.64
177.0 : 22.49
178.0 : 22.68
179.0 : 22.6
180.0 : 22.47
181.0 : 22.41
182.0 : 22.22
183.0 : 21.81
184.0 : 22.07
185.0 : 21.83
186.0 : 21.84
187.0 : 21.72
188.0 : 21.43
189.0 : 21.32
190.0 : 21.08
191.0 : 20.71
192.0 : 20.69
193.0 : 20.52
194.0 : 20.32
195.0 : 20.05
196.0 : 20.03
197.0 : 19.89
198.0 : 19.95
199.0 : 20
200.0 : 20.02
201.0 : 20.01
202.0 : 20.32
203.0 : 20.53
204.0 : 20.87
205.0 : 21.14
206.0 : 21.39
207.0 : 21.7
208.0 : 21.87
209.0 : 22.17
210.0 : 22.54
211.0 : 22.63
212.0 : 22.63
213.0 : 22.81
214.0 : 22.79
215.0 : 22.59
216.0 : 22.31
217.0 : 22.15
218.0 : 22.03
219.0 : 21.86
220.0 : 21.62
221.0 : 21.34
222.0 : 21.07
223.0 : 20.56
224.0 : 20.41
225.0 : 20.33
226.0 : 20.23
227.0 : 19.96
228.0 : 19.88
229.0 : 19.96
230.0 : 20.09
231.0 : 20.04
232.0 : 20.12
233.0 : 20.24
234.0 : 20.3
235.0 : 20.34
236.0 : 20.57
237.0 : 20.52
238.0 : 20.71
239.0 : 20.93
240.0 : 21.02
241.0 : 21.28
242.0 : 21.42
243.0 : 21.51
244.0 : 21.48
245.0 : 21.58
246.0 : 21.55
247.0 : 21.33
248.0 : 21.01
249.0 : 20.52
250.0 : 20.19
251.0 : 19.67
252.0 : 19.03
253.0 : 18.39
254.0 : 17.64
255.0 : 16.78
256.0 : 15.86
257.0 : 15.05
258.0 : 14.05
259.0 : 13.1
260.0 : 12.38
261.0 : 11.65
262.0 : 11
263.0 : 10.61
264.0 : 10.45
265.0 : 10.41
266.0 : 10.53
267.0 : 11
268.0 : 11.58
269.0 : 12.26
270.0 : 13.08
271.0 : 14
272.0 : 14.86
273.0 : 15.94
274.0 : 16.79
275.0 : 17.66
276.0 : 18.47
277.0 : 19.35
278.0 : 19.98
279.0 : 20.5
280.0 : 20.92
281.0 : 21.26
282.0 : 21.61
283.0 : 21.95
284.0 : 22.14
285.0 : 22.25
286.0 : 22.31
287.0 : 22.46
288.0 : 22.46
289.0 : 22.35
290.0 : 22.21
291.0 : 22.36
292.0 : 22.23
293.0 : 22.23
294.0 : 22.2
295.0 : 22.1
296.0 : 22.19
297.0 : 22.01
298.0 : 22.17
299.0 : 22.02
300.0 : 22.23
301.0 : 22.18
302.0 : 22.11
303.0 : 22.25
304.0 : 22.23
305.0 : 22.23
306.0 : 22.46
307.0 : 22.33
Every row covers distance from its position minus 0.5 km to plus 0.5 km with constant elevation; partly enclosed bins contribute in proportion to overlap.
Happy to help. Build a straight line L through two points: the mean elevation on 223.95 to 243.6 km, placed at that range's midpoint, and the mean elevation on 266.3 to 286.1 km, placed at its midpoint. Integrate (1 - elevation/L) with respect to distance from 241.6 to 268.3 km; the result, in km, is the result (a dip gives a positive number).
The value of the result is 4.1 km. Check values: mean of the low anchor 20.5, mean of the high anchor 17.7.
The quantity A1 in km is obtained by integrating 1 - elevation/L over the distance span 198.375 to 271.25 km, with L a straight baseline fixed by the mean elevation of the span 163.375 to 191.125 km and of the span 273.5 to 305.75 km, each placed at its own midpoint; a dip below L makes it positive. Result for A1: 9.6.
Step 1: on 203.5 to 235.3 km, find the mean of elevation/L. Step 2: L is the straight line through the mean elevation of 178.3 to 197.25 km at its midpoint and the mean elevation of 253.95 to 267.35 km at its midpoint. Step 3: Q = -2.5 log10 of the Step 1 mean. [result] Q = -0.21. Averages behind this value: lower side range 21.3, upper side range 12.8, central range 21.3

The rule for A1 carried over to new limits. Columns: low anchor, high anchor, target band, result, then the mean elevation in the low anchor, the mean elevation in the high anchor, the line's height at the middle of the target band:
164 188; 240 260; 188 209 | 0.6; 22.4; 18.9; 21.3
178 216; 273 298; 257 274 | 7.0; 21.4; 21.2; 21.2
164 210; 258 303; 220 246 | -0.9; 21.6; 18.3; 20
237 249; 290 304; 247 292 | 9.1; 21.2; 22.2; 21.7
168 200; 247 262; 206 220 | -1.9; 21.6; 16.8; 19.6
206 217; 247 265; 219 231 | -0.1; 22.3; 15.7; 20.3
